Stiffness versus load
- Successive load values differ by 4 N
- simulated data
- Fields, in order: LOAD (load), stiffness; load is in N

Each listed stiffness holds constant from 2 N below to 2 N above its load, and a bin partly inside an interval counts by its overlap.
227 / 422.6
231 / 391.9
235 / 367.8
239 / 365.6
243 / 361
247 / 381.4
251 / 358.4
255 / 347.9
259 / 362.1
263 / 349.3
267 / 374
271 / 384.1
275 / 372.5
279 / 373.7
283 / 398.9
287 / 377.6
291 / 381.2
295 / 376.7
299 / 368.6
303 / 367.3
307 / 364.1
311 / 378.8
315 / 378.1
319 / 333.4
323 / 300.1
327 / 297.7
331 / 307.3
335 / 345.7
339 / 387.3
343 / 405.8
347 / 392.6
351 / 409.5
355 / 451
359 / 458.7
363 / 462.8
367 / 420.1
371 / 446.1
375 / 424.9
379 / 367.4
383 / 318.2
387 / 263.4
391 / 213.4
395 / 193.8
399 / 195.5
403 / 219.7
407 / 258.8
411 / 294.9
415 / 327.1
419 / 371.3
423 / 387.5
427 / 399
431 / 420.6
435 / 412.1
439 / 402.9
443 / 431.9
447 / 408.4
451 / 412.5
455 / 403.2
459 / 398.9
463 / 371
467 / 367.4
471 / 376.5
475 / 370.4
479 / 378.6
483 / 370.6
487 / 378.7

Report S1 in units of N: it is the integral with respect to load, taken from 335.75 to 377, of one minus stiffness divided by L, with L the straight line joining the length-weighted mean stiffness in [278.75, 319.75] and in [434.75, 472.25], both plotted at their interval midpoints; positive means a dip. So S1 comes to -4.4 N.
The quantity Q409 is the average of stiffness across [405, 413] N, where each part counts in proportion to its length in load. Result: 277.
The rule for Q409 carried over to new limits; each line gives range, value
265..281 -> 376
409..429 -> 356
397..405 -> 208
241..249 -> 371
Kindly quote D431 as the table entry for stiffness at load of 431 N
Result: 420.6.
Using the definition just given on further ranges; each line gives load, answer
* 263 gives 349.3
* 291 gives 381.2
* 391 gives 213.4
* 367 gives 420.1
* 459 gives 398.9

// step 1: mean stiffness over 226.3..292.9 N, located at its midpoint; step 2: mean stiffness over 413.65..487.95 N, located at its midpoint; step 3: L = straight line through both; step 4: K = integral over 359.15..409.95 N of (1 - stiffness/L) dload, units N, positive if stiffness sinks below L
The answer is 8.4 N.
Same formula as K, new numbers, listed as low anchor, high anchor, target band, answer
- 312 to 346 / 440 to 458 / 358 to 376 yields -3.7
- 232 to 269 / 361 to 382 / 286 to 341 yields 5.3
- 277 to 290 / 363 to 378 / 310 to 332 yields 3.9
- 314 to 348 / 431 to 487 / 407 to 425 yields 2.0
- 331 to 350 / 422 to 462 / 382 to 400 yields 7.2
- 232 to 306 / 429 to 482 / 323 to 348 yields 2.0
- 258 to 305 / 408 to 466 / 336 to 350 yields -0.5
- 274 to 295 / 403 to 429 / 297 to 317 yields 0.0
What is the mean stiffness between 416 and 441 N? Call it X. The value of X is 396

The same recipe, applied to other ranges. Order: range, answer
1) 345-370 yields 433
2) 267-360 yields 373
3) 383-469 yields 340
